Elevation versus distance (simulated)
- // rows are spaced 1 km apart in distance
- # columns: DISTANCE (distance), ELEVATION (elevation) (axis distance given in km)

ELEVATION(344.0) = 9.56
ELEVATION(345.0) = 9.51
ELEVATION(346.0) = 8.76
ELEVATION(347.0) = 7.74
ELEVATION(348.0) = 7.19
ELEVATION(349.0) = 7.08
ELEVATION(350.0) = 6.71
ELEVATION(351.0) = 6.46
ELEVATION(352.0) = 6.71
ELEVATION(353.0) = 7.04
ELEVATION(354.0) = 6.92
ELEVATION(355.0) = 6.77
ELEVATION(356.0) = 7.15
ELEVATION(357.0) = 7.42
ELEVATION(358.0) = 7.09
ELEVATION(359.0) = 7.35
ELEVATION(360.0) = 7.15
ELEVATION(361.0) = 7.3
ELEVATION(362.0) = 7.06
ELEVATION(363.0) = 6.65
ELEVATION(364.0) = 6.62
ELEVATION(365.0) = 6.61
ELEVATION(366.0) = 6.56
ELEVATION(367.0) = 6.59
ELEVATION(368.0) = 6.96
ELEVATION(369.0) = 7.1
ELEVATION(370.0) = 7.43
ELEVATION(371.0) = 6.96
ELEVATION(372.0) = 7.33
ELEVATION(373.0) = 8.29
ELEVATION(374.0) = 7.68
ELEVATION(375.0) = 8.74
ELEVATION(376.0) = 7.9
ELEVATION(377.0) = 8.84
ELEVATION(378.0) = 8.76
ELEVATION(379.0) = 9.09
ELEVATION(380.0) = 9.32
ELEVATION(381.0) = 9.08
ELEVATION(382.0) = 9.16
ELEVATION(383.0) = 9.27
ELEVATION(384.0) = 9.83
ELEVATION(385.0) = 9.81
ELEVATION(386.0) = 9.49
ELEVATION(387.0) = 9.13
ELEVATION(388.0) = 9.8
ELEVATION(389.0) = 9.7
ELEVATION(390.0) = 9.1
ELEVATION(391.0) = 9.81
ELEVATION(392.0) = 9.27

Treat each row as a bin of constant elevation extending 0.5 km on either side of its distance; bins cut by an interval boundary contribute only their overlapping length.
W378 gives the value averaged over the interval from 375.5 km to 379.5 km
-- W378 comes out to 8.65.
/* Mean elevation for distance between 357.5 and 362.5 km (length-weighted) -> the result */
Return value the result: 7.19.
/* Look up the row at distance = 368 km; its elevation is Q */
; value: 6.96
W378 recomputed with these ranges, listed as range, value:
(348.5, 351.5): 6.75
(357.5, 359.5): 7.22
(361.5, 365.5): 6.74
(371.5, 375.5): 8.01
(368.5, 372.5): 7.21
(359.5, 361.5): 7.22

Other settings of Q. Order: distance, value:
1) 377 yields 8.84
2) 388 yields 9.8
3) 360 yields 7.15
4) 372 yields 7.33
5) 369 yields 7.1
